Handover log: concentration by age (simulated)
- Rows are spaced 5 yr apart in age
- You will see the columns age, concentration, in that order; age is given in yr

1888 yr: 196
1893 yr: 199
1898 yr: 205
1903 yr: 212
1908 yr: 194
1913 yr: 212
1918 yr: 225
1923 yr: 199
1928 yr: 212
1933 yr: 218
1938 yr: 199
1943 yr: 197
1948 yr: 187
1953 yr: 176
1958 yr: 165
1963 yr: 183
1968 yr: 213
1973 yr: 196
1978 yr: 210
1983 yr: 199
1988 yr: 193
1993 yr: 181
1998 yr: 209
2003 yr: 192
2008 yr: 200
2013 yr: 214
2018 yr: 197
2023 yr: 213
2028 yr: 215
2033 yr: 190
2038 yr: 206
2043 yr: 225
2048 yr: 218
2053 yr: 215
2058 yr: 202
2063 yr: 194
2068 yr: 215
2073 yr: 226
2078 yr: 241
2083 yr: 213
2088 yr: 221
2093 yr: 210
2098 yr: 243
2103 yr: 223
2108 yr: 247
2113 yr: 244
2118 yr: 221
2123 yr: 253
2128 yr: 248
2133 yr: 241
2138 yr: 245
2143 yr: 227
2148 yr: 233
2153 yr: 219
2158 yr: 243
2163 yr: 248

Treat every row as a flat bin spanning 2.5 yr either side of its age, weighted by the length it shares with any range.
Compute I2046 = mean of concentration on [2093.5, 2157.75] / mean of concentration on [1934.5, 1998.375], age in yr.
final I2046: 1.2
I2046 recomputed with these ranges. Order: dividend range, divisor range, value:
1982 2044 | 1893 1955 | 1.00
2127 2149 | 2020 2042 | 1.15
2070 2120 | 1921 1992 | 1.17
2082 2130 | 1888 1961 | 1.17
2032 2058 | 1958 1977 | 1.09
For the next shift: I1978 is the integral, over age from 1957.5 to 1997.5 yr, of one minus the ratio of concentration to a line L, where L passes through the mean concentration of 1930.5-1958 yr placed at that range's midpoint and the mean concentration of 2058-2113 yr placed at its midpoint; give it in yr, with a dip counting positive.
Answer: 1.03 yr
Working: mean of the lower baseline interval 193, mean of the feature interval 195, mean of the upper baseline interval 223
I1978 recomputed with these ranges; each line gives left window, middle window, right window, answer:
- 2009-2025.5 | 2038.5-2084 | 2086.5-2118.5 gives 0.65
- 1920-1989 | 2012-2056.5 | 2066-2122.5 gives 1.00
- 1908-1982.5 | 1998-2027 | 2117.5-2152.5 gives 1.19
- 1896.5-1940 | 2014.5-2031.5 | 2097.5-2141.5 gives 1.32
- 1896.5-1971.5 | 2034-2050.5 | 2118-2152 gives 0.51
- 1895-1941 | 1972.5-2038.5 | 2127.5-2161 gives 5.40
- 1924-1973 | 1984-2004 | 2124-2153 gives 1.05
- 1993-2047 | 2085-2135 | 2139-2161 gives -2.47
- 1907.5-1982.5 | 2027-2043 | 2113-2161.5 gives 0.82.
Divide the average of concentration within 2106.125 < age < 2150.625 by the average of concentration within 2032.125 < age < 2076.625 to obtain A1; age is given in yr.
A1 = 1.13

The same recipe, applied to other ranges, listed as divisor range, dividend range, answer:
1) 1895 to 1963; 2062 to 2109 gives 1.12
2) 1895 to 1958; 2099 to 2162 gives 1.18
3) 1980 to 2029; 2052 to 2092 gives 1.07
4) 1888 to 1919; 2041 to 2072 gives 1.03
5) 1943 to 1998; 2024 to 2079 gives 1.11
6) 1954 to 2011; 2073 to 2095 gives 1.14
